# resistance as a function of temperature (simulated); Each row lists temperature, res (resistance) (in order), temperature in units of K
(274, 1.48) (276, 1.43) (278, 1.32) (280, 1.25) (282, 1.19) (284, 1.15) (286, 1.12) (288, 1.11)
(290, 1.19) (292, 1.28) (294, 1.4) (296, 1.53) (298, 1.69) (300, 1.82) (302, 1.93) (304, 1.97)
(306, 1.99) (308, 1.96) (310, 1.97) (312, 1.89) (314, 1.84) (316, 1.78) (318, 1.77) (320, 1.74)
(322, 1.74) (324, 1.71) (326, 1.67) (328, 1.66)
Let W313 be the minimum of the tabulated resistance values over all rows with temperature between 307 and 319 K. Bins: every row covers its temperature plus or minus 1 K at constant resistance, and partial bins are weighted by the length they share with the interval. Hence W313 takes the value 1.77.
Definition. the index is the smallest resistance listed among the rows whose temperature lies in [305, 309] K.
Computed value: 1.96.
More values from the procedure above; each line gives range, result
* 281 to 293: 1.11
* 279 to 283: 1.19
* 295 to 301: 1.53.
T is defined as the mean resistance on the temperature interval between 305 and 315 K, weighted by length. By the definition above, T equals 1.93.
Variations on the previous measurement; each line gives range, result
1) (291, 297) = 1.4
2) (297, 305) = 1.85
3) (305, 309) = 1.98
